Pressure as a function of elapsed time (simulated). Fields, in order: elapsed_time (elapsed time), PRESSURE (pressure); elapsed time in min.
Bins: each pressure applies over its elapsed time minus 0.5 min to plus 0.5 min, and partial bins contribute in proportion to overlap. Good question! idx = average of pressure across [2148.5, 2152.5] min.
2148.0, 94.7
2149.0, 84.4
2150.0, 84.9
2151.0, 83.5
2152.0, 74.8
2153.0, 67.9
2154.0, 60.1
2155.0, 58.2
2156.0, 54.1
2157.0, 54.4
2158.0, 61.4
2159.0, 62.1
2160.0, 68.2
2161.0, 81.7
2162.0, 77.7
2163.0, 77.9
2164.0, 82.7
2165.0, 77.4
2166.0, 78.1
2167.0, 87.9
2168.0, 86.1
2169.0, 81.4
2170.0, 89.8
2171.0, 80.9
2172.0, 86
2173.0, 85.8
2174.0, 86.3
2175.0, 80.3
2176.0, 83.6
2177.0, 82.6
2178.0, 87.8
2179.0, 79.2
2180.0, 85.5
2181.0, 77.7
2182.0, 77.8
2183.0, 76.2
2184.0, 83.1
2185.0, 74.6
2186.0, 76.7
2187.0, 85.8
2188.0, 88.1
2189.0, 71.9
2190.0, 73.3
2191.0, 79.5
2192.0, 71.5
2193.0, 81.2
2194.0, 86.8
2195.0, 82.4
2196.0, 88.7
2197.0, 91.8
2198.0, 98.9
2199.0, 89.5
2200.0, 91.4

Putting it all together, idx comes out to 81.9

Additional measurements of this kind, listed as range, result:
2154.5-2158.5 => 57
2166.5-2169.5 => 85.1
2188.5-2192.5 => 74.1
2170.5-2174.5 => 84.8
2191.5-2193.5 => 76.3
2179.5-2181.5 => 81.6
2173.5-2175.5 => 83.3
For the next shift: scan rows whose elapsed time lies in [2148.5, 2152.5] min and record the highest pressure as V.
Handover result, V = 84.9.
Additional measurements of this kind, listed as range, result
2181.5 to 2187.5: 85.8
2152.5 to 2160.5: 68.2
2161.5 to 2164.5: 82.7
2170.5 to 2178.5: 87.8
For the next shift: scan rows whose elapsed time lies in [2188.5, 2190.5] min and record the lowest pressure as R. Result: 71.9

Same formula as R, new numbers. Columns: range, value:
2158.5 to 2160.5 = 62.1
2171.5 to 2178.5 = 80.3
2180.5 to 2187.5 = 74.6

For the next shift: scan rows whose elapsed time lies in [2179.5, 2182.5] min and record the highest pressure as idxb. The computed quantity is 85.5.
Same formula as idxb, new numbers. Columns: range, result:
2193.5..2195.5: 86.8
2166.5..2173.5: 89.8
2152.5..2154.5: 67.9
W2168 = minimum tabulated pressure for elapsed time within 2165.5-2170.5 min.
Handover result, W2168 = 78.1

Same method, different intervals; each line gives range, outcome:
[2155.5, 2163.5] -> 54.1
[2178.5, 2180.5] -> 79.2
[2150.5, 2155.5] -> 58.2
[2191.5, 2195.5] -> 71.5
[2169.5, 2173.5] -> 80.9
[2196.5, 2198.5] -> 91.8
